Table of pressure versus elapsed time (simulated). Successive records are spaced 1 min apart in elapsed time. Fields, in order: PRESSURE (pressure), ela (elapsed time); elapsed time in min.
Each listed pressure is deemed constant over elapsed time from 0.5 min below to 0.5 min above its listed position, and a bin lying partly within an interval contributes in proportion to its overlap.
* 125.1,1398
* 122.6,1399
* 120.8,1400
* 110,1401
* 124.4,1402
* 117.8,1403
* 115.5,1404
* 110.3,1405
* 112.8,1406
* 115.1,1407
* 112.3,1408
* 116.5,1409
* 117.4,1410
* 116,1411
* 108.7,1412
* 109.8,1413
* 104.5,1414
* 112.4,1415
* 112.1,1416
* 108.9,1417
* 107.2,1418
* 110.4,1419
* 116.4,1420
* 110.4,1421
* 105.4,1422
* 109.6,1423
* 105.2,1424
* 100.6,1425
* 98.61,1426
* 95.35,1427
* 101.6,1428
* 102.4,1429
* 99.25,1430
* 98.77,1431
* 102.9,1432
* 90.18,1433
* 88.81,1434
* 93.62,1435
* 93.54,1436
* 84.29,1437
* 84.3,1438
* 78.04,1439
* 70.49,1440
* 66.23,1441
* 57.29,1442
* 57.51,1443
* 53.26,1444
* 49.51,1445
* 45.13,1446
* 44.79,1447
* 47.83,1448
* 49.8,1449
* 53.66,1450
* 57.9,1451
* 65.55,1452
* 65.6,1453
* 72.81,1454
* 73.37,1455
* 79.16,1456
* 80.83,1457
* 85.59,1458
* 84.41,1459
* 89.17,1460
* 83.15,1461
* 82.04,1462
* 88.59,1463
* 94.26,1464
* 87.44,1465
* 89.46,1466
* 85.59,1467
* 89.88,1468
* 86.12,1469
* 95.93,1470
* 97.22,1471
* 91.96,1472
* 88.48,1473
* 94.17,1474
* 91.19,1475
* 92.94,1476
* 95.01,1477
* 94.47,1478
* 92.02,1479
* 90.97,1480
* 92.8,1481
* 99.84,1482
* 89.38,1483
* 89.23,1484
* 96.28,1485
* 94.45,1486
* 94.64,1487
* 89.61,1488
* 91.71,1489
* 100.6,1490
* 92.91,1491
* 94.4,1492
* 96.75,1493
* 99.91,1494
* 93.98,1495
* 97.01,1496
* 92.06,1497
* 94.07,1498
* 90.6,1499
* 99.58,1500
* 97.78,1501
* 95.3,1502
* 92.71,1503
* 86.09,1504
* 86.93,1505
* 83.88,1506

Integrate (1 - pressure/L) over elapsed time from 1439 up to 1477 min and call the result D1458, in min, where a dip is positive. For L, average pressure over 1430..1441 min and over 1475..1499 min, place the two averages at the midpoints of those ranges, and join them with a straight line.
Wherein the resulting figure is 6.3 min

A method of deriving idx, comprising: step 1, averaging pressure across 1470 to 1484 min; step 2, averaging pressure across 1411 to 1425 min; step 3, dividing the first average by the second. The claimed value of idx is 0.9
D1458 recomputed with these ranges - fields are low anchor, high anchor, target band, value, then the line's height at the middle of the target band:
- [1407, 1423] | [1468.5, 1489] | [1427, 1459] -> 9.0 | 103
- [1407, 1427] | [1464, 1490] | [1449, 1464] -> 3.4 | 98.1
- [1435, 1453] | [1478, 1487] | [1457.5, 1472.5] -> -1.7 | 79.6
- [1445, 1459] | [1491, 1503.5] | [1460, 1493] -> -4.7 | 80.7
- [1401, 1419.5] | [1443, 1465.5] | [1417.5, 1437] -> -1.0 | 96.1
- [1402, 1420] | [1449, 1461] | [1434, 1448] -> 3.0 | 85.5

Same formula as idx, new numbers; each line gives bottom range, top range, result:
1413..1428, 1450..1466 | 0.74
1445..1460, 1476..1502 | 1.45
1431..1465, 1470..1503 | 1.28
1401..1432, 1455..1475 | 0.80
